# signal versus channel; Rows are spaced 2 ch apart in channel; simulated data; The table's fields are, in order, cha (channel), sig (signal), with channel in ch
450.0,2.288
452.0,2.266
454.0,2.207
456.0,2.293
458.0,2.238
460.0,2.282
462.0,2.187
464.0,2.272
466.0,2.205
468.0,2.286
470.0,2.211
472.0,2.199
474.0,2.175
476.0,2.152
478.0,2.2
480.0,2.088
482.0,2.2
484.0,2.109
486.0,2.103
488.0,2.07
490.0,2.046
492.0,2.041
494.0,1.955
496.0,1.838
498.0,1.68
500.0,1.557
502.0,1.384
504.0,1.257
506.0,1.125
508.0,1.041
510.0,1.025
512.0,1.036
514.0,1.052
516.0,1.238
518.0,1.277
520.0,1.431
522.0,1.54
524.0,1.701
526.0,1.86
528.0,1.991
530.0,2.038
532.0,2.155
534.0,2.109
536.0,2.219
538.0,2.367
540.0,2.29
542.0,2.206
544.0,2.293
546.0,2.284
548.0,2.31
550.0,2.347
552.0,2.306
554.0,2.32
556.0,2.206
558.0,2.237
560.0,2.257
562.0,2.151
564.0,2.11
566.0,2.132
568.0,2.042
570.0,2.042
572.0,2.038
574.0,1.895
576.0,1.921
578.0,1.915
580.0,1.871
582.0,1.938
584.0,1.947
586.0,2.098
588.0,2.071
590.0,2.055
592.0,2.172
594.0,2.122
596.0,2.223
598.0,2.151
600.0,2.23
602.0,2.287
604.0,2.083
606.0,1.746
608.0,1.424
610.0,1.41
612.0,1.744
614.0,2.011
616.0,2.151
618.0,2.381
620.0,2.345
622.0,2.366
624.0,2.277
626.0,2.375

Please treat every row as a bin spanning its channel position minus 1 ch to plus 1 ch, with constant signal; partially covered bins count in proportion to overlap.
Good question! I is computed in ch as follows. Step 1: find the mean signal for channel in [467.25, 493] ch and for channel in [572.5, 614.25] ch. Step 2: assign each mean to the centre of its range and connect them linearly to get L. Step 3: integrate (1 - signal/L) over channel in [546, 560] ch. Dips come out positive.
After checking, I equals -1.8 ch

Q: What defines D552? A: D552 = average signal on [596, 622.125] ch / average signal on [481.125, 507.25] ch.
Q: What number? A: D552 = 1.13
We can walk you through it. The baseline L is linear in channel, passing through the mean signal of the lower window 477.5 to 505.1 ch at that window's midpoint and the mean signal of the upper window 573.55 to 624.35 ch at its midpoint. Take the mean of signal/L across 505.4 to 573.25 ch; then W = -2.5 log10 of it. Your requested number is 0.026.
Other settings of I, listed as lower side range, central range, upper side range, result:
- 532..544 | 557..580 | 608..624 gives 1.05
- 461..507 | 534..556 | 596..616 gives -3.75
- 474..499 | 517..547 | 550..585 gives 1.23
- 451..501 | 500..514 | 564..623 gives 6.19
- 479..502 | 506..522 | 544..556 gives 6.97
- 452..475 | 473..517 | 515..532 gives 5.83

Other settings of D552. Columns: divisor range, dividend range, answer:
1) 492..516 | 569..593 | 1.44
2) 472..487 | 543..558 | 1.07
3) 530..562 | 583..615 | 0.88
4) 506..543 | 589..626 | 1.23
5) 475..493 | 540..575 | 1.04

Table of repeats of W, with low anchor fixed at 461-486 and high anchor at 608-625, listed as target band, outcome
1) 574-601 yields 0.014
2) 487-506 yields 0.247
